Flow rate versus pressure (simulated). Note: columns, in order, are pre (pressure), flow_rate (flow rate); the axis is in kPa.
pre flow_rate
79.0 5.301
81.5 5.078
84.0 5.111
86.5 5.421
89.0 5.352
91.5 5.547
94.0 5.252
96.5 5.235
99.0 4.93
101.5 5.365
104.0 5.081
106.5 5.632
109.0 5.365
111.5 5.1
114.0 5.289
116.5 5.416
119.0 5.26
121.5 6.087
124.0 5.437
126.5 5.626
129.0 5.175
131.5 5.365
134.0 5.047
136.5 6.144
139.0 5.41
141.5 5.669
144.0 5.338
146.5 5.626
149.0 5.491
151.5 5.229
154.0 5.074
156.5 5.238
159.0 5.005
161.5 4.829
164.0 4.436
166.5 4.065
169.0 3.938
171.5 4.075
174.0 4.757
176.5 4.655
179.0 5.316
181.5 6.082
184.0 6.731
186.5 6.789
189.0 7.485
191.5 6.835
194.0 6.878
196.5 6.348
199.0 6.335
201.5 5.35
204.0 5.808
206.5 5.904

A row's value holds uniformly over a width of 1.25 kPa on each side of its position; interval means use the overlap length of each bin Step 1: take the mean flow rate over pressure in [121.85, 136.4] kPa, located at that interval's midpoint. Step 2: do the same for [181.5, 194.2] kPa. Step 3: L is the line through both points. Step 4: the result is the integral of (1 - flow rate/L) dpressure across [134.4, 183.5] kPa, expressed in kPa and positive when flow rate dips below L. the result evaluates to 8.26 kPa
